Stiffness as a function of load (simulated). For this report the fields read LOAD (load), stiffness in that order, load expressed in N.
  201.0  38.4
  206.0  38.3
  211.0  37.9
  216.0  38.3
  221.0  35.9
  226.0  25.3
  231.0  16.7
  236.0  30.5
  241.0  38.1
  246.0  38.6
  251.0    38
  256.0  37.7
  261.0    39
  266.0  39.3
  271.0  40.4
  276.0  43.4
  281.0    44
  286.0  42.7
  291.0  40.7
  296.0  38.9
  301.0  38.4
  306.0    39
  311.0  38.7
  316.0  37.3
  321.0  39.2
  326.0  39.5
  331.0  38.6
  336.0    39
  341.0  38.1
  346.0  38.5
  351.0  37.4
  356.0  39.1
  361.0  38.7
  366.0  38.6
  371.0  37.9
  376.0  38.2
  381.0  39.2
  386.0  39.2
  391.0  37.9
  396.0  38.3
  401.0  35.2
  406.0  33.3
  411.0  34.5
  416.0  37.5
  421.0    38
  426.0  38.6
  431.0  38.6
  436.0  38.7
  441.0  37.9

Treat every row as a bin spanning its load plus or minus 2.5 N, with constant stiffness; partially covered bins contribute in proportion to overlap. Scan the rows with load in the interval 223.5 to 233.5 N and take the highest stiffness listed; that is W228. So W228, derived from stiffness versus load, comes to 25.3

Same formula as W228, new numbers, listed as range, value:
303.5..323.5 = 39.2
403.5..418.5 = 37.5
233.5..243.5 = 38.1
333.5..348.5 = 39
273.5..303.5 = 44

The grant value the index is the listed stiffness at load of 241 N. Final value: 38.1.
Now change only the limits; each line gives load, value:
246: 38.6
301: 38.4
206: 38.3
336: 39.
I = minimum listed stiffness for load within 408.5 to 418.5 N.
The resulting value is 34.5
